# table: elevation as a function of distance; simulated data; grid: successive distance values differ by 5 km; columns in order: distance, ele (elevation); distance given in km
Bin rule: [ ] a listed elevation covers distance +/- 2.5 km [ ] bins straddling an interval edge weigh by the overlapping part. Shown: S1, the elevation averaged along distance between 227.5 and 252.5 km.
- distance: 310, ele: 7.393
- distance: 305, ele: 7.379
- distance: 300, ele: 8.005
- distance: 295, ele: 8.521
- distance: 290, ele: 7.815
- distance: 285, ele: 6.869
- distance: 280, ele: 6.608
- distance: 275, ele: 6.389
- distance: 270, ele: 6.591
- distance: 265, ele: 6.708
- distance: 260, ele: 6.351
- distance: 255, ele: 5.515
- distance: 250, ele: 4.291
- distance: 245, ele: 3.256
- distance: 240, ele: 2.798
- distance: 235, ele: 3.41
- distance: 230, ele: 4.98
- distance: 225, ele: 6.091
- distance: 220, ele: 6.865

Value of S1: 3.75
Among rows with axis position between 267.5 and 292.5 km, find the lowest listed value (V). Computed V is 6.389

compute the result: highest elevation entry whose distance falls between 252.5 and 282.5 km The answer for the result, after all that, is 6.708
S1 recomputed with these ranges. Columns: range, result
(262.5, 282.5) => 6.57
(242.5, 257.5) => 4.35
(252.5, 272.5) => 6.29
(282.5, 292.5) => 7.34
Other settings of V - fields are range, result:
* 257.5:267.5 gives 6.351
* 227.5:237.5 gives 3.41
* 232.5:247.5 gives 2.798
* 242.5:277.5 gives 3.256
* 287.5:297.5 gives 7.815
